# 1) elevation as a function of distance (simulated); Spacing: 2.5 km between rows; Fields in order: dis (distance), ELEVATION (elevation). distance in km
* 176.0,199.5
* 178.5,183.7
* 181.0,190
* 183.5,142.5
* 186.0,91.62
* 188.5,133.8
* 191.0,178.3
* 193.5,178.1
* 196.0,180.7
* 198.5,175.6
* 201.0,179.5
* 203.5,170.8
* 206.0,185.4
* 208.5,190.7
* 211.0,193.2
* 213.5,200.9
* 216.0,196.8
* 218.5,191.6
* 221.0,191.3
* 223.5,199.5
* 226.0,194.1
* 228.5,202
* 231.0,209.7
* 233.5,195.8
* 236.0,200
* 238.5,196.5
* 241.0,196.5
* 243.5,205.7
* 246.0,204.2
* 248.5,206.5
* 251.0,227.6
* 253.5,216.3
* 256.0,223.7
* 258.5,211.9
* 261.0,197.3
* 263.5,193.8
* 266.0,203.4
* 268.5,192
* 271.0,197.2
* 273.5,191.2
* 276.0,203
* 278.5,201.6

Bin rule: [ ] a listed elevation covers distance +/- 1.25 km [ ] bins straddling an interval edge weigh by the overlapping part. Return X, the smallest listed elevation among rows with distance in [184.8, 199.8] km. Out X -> 91.62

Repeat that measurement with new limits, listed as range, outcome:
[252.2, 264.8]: 193.8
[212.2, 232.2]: 191.3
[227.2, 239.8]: 195.8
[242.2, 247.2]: 204.2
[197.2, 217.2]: 170.8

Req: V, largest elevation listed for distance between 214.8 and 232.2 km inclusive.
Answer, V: 209.7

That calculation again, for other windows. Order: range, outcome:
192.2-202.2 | 180.7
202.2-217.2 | 200.9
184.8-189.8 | 133.8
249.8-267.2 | 227.6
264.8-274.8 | 203.4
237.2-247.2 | 205.7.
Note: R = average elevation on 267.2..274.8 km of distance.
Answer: 194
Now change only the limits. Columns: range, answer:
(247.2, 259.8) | 217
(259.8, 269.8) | 197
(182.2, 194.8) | 145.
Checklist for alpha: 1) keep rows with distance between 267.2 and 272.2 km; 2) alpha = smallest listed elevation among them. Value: 192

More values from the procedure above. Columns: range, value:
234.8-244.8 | 196.5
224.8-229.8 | 194.1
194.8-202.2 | 175.6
